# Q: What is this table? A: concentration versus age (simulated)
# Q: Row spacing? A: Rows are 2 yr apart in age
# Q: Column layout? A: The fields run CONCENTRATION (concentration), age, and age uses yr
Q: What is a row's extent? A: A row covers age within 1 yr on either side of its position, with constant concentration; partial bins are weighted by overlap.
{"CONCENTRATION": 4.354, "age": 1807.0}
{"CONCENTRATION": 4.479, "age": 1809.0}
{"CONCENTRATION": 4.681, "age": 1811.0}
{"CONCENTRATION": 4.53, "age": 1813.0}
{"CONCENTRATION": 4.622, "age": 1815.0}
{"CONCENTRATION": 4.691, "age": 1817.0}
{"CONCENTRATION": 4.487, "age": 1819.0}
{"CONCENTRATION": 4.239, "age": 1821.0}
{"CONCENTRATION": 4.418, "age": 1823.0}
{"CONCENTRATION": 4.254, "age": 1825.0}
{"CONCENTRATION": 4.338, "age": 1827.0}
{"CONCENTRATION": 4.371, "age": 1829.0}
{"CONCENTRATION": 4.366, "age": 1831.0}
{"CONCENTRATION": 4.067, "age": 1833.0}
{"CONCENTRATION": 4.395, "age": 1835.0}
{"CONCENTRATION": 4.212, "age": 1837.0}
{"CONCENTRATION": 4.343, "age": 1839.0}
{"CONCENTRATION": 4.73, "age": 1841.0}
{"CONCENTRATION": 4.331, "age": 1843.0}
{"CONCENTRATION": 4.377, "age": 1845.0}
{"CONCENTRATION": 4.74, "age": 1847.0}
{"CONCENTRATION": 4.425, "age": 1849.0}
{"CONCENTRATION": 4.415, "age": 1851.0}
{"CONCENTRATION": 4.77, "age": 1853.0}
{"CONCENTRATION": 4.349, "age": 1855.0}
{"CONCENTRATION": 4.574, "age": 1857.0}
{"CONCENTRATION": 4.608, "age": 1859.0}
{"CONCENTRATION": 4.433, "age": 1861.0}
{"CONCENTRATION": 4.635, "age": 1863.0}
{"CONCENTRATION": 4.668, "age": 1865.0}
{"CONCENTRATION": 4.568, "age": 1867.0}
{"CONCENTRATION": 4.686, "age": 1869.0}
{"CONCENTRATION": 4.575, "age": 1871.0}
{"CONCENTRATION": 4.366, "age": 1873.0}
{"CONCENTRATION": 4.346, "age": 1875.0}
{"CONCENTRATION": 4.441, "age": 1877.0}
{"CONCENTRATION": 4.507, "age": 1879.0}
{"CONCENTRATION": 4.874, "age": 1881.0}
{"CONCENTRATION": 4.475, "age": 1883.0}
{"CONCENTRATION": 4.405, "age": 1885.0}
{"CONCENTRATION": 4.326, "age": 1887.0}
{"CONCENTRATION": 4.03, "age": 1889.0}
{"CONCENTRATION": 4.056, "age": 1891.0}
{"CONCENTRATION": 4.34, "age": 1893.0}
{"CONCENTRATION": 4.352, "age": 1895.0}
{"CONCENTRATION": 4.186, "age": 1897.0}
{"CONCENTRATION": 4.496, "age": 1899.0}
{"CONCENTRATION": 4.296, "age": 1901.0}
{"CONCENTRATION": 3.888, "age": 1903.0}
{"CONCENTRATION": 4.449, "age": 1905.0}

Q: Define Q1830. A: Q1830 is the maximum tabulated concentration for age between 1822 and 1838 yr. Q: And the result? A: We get 4.418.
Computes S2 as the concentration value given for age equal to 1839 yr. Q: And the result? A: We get 4.343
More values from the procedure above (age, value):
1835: 4.395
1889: 4.03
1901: 4.296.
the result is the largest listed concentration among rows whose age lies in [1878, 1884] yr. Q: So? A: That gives 4.874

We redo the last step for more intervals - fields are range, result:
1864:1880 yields 4.686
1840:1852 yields 4.74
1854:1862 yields 4.608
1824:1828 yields 4.338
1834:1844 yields 4.73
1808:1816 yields 4.681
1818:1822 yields 4.487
